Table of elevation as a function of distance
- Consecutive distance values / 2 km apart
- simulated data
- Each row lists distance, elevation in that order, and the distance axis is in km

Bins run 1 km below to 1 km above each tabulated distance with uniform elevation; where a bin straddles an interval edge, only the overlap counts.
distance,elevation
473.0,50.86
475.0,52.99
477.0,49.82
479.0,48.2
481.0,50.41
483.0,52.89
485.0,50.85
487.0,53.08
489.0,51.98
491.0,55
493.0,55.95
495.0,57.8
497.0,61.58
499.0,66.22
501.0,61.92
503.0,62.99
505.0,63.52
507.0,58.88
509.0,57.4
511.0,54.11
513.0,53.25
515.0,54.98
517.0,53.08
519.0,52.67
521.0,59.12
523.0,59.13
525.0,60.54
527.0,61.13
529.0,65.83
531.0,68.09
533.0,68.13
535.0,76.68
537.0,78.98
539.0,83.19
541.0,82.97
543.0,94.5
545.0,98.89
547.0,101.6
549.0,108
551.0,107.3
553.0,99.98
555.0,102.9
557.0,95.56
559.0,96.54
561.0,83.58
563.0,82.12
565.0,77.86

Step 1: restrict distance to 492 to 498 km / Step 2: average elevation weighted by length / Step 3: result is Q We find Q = 58.4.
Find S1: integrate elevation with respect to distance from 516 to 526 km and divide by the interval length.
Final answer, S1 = 56.9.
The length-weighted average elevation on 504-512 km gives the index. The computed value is 58.5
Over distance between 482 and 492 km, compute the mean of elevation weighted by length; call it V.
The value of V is 52.8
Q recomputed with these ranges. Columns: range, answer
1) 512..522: 54.6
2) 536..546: 87.7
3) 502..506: 63.3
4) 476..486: 50.4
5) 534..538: 77.8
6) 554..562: 94.6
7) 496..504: 63.2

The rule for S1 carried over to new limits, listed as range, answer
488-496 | 55.2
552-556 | 101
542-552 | 102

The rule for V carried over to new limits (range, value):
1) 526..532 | 65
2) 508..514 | 54.9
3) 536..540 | 81.1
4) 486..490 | 52.5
